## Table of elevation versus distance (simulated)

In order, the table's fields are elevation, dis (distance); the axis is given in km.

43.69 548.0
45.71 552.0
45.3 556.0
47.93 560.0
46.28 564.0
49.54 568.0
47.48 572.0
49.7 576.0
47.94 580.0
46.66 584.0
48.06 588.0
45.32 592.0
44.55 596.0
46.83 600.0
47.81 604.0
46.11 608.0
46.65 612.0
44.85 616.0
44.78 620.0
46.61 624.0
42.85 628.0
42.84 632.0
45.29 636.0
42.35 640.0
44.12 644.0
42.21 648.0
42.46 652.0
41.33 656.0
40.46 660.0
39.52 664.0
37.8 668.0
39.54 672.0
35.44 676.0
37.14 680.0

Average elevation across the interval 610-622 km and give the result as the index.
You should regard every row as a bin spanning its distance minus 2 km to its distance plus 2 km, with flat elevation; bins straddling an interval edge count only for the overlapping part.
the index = 45.4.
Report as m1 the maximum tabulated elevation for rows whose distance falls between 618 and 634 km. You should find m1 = 46.61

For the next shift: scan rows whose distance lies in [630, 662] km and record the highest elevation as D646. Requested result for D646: 45.29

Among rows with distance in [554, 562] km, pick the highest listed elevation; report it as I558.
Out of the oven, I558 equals 47.93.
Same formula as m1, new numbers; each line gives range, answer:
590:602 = 46.83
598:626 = 47.81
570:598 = 49.7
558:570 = 49.54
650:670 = 42.46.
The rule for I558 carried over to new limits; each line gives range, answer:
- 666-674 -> 39.54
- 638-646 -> 44.12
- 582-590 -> 48.06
